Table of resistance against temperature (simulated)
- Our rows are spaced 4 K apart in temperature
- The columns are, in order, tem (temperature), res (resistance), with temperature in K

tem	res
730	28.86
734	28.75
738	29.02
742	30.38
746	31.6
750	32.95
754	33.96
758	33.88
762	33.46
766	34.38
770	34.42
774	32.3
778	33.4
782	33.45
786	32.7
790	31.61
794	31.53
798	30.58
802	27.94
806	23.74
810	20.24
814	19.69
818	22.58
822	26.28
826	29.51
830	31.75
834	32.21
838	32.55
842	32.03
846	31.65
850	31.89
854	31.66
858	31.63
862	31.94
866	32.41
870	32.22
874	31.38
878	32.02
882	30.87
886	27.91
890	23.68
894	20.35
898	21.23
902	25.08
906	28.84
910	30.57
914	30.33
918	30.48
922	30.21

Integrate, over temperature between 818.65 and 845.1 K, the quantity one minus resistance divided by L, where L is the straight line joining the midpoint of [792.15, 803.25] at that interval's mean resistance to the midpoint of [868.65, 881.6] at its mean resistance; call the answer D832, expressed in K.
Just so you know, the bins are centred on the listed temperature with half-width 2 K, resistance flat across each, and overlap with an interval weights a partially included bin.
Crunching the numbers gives 0.4 K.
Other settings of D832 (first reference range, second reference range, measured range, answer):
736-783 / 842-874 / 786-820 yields 6.3 K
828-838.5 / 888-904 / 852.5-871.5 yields -2.9 K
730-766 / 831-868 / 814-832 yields 3.0 K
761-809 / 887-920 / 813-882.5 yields -4.2 K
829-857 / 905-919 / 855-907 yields 4.2 K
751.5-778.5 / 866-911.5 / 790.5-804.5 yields 1.0 K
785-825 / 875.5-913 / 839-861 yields -4.2 K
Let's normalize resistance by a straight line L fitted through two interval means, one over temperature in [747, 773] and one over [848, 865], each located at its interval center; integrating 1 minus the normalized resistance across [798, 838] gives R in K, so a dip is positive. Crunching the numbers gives 7.4 K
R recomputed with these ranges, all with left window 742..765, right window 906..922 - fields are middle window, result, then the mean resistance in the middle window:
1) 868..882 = -0.38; 31.7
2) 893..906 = 3.02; 23.4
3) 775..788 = -0.25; 33.1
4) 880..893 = 1.59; 26.9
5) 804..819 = 4.92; 21.5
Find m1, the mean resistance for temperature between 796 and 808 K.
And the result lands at 27.4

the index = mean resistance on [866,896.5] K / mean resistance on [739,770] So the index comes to 0.87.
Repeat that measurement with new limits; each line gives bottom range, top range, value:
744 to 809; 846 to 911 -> 0.91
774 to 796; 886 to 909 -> 0.75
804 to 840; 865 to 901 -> 1.05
